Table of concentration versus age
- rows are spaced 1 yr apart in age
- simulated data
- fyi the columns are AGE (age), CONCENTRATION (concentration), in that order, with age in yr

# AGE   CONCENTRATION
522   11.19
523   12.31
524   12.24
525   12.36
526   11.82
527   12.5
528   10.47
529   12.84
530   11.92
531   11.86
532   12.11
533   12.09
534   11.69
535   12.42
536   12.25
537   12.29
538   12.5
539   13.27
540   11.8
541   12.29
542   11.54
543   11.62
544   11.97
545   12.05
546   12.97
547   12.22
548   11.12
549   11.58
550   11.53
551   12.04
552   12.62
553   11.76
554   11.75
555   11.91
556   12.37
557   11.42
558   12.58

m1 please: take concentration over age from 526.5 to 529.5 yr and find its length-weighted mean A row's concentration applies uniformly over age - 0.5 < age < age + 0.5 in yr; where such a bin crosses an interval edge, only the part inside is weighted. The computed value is 11.9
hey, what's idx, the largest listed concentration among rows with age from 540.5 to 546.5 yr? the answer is 12.97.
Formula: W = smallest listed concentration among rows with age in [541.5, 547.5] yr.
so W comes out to 11.54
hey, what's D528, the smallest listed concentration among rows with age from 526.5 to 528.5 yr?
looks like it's 10.47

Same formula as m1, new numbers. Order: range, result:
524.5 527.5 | 12.2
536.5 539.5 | 12.7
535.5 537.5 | 12.3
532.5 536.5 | 12.1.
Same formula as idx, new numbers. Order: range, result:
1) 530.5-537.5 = 12.42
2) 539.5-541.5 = 12.29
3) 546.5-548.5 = 12.22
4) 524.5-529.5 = 12.84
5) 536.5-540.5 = 13.27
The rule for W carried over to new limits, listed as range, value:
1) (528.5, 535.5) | 11.69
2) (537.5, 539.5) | 12.5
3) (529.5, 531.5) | 11.86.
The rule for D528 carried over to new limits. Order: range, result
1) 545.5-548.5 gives 11.12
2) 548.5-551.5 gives 11.53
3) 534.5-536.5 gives 12.25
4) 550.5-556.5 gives 11.75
